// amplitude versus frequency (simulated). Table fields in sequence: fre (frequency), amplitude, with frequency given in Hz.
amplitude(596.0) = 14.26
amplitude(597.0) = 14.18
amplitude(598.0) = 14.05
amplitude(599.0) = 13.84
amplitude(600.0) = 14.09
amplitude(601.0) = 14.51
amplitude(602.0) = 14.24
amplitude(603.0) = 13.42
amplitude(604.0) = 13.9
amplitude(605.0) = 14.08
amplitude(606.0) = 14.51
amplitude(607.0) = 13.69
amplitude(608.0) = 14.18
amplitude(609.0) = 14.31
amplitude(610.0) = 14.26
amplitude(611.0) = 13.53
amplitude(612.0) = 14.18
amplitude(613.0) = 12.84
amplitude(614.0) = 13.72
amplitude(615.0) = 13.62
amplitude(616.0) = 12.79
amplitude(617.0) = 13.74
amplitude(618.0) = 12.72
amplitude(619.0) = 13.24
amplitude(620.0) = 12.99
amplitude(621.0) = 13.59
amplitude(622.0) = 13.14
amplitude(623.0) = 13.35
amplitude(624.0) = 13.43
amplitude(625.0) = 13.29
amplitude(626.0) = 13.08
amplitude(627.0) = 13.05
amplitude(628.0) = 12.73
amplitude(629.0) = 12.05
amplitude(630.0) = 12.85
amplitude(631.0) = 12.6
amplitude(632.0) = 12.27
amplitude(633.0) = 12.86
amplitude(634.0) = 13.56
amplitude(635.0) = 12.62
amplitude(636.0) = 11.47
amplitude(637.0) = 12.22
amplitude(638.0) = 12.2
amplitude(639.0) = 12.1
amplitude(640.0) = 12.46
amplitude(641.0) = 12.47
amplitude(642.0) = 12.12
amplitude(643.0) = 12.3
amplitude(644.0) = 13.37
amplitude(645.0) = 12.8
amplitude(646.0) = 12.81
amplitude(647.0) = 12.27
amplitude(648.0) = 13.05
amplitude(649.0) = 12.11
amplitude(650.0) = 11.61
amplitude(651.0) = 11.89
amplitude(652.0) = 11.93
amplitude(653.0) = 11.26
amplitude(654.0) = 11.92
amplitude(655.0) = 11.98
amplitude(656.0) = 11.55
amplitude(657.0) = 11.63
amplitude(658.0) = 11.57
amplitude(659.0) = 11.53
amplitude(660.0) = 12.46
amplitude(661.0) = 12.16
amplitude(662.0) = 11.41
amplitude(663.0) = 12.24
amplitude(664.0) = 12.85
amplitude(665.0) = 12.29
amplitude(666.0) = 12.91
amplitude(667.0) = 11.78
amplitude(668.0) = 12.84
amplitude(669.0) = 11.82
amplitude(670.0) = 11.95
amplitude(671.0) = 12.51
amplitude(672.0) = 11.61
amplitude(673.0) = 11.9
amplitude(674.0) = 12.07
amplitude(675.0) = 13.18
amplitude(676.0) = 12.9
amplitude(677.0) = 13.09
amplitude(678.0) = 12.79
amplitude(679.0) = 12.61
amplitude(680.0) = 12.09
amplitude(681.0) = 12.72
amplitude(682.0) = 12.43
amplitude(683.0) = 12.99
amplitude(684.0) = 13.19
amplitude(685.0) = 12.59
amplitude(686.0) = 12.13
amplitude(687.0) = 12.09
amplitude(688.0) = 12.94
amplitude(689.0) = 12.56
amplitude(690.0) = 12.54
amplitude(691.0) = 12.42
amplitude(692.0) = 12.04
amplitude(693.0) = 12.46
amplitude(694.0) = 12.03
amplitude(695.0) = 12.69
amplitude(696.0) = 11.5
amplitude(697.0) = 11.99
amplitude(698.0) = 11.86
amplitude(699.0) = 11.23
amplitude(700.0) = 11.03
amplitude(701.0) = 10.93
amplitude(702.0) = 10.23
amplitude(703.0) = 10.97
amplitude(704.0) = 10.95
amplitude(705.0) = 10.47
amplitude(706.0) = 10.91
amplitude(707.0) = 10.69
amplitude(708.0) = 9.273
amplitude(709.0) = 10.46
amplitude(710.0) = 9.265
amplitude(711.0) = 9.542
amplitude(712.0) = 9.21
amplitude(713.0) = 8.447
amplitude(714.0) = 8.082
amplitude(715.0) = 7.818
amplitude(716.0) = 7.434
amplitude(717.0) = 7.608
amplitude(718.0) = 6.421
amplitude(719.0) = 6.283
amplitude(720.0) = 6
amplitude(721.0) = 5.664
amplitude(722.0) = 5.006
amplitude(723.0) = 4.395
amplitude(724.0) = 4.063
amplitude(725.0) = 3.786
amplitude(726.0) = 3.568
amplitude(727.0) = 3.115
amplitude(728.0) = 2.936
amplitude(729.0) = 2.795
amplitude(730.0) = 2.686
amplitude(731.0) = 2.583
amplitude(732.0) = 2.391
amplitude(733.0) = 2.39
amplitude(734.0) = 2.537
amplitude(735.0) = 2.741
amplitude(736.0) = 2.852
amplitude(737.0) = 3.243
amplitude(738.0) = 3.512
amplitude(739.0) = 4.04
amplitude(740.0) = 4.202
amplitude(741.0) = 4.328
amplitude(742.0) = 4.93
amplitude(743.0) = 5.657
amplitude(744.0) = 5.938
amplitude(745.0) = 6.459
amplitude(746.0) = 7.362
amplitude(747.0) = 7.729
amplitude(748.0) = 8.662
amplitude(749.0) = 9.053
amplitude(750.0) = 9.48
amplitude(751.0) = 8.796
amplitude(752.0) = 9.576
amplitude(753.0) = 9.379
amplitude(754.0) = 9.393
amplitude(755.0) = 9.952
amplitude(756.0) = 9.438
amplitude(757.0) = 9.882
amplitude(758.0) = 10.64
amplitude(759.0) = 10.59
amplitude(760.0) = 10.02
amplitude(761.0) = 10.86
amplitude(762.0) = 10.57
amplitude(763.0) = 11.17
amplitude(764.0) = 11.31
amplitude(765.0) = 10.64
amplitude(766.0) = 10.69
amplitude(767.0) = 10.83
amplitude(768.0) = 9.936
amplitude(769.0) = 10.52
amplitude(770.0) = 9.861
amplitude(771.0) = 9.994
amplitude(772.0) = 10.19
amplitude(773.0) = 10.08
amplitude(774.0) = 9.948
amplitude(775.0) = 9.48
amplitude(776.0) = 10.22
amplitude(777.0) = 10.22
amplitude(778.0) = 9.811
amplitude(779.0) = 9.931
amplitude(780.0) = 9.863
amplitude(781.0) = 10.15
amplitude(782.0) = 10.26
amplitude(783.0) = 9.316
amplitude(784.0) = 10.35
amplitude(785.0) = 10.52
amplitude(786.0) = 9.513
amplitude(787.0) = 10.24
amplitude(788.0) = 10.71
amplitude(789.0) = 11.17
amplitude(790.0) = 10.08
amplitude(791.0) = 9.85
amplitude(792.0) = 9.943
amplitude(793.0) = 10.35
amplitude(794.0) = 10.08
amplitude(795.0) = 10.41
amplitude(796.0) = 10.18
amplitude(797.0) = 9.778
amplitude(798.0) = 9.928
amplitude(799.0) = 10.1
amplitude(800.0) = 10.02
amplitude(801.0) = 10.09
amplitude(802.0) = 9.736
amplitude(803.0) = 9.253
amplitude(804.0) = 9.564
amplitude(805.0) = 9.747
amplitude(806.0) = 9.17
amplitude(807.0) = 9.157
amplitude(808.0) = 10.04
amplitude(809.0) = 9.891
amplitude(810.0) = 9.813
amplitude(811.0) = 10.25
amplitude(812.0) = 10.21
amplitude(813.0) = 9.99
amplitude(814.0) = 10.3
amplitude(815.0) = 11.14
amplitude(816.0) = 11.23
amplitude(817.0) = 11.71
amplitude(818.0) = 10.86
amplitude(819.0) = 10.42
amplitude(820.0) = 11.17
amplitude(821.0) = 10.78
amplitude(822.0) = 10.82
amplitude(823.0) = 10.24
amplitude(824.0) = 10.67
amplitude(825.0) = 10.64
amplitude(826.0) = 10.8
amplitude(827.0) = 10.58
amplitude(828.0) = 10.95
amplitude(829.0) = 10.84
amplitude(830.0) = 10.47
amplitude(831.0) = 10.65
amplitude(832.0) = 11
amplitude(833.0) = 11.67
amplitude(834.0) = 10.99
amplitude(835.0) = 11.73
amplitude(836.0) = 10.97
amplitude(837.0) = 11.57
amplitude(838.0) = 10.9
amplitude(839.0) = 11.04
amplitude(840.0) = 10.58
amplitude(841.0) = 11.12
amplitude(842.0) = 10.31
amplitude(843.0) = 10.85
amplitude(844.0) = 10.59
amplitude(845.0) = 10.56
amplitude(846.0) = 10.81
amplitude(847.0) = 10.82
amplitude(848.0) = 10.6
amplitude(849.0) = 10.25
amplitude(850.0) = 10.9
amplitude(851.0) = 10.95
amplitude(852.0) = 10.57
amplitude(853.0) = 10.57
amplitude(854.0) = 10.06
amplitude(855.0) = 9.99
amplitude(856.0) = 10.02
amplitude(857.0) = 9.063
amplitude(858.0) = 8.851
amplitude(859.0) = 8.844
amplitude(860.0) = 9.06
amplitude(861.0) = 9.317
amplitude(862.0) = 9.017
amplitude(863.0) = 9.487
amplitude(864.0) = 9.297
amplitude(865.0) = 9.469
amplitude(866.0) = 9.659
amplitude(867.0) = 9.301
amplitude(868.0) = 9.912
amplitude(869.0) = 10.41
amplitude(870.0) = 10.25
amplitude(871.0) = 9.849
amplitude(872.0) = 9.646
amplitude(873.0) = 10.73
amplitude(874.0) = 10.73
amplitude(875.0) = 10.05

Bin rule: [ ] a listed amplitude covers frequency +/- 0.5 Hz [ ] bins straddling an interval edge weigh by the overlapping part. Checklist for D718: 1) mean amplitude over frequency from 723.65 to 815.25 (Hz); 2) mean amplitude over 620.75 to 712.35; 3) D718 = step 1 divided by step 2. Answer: 0.7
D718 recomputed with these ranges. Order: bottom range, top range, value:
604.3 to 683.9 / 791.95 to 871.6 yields 0.81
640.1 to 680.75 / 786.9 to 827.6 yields 0.84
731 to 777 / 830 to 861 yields 1.31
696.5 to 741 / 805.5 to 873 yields 1.55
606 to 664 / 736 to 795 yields 0.72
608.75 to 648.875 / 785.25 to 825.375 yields 0.79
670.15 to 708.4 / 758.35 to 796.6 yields 0.86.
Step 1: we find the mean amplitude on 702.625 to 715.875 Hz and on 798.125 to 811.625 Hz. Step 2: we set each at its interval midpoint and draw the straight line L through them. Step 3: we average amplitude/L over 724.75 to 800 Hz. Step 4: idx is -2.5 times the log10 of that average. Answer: 0.179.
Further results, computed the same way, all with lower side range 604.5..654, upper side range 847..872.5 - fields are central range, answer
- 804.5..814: 0.07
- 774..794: 0.08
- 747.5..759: 0.18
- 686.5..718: 0.13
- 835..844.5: -0.09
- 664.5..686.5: -0.02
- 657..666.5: 0.03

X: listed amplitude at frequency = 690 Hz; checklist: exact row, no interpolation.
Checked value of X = 12.54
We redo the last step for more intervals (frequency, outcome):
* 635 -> 12.62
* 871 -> 9.849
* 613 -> 12.84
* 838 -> 10.9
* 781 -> 10.15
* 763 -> 11.17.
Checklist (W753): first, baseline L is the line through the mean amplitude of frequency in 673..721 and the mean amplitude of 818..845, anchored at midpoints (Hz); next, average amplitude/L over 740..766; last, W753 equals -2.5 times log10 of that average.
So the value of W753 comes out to 0.23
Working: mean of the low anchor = 10.9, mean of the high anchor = 10.9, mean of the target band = 8.82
